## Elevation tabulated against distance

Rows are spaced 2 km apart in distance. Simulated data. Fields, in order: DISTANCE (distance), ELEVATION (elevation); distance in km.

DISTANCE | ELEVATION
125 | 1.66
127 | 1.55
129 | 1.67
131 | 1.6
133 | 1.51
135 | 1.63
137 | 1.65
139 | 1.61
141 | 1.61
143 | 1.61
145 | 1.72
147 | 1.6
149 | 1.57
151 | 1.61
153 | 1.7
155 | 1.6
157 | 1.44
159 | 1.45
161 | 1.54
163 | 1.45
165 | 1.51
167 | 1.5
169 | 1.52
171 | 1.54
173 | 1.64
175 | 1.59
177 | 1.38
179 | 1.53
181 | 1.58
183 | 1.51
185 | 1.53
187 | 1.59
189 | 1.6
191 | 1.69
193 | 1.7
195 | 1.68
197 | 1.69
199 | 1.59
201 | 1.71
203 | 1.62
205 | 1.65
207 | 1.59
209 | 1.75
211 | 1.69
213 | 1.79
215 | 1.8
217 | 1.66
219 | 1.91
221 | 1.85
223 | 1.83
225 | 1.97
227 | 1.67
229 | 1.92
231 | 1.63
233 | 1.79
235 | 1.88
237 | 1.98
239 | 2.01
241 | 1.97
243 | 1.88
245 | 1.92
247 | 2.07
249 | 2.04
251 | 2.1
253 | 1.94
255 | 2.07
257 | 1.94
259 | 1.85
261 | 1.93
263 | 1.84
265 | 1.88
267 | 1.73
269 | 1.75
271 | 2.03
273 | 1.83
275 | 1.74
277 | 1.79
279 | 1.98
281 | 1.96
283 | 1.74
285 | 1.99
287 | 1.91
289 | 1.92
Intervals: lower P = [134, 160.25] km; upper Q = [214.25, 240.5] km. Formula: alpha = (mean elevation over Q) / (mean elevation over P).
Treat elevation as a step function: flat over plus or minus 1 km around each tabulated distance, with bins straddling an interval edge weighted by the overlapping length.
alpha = 1.15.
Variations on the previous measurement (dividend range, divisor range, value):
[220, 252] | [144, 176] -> 1.22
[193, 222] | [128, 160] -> 1.07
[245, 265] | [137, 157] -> 1.22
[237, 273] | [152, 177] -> 1.26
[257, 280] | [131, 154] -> 1.15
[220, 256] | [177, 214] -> 1.18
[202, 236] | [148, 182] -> 1.15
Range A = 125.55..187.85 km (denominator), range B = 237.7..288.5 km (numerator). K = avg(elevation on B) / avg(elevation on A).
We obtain 1.2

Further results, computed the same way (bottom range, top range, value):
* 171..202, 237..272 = 1.21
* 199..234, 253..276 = 1.07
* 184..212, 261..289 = 1.13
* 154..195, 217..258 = 1.24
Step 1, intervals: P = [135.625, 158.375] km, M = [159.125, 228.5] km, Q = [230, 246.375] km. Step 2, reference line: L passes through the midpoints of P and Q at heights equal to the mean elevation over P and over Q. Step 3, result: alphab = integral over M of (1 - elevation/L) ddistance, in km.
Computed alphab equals 4.4 km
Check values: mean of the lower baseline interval 1.61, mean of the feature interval 1.64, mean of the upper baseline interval 1.89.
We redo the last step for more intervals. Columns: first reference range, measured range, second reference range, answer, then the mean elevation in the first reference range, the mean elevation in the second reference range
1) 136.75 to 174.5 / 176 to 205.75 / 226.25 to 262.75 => 1.9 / 1.57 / 1.92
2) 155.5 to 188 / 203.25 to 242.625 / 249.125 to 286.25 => -1.9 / 1.52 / 1.9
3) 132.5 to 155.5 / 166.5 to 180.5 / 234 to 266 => 1.5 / 1.62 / 1.96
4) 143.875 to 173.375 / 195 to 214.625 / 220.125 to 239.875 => 0.8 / 1.56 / 1.85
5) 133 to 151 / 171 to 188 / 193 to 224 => 1.3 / 1.62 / 1.72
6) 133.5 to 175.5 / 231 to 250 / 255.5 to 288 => -1.5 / 1.57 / 1.87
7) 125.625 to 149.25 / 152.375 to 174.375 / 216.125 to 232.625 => 1.8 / 1.61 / 1.81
